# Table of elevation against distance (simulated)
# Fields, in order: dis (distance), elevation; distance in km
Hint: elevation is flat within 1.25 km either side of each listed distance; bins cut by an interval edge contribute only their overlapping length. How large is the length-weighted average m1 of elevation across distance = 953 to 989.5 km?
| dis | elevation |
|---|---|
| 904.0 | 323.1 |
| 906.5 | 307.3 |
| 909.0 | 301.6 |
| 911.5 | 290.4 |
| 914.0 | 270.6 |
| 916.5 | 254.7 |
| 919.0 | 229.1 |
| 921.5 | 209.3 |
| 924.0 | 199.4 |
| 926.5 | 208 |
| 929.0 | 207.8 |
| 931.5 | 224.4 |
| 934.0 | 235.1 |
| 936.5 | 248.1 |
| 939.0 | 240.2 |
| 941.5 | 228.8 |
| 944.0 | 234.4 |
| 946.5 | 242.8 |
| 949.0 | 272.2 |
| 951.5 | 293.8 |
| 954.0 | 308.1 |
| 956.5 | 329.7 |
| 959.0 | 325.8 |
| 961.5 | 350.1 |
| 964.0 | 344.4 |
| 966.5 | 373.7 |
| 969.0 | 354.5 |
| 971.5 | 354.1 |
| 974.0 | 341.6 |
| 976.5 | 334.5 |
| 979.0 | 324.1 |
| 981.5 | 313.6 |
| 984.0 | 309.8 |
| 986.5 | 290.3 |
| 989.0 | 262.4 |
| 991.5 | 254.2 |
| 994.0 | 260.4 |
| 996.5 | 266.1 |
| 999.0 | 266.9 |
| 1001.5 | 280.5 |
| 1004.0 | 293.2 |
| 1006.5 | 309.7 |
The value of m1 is 329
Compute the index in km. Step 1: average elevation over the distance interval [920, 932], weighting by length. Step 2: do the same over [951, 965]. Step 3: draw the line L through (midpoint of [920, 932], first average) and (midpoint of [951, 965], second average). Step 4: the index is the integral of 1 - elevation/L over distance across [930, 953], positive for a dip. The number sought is 1.6 km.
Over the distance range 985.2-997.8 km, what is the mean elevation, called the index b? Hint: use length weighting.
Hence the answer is 267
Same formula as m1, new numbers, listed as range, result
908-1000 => 280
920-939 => 220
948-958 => 302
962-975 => 354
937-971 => 300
